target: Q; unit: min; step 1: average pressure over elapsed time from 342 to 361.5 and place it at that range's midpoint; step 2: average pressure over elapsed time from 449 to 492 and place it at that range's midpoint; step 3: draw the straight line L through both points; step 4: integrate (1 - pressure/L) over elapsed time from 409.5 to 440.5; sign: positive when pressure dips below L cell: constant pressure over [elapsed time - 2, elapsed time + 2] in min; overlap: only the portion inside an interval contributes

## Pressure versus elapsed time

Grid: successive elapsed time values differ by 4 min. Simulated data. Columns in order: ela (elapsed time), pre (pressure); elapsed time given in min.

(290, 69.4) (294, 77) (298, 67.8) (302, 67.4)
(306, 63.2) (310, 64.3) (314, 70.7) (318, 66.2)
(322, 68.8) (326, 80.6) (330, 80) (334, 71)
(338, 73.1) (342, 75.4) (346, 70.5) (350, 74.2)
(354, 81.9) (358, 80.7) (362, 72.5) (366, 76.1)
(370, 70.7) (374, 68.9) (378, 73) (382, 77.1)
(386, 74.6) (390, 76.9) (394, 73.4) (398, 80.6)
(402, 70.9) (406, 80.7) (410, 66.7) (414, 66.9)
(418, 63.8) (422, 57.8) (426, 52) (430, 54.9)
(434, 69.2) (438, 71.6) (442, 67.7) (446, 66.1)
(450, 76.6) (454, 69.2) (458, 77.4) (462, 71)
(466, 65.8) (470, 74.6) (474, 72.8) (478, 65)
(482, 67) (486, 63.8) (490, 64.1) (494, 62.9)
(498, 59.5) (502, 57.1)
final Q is 4.05 min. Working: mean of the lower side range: 76.3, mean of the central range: 62.8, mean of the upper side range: 69.6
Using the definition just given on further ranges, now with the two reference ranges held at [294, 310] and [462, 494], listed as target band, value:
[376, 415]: -4.0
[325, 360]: -4.6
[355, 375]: -2.1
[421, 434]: 2.0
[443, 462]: -1.3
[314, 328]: -0.9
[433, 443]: -0.3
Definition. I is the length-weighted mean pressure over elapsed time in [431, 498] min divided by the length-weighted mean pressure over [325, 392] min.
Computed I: 0.91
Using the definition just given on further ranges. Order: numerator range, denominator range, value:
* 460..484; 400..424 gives 1.02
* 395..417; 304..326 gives 1.07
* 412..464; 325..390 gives 0.89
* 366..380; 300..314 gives 1.09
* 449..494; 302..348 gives 0.97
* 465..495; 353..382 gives 0.90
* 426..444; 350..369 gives 0.83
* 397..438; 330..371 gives 0.88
